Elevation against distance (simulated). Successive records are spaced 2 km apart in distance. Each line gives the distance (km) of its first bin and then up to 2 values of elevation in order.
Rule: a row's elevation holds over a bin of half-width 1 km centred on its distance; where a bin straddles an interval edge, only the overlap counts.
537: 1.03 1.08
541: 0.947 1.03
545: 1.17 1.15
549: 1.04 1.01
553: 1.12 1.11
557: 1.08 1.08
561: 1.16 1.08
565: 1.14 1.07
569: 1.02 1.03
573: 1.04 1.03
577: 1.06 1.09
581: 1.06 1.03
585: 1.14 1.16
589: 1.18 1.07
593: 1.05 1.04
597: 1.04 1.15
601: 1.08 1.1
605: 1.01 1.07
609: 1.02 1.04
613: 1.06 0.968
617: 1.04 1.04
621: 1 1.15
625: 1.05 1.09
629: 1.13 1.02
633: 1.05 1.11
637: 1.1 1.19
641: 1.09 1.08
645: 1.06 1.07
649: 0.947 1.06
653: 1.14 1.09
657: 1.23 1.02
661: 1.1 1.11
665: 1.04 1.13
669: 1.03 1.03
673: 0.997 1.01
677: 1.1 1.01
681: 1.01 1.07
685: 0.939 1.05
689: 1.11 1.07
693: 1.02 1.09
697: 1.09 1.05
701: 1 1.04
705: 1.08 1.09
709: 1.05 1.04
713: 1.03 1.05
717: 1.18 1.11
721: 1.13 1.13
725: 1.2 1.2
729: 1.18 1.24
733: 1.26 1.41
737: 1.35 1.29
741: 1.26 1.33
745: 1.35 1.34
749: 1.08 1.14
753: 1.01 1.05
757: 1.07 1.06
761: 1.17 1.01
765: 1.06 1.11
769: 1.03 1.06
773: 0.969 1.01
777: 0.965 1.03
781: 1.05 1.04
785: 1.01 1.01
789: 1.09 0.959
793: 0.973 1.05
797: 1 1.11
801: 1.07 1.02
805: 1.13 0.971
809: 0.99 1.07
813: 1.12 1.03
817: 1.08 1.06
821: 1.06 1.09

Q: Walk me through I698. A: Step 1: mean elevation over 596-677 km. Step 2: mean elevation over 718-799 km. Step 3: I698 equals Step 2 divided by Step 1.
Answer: 1.05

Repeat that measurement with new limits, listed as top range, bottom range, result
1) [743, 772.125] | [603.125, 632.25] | 1.06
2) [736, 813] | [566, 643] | 1.02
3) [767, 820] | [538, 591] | 0.96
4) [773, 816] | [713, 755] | 0.86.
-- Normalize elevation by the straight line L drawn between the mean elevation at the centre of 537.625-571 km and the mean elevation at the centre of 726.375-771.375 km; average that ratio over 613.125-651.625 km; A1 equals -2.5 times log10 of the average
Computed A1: 0.05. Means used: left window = 1.08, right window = 1.18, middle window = 1.07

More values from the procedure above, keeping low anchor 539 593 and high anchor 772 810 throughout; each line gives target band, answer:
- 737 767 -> -0.13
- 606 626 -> 0.02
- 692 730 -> -0.05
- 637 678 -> -0.02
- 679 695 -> 0.01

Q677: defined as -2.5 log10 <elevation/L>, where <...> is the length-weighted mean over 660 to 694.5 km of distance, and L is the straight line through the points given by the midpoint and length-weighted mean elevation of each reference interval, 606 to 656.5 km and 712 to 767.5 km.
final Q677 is 0.06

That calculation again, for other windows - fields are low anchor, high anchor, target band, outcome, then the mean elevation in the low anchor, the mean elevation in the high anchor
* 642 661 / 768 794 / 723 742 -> -0.208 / 1.08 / 1.02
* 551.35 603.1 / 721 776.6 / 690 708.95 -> 0.078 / 1.08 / 1.16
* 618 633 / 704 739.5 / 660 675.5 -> 0.053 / 1.07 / 1.17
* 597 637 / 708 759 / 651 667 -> 0.000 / 1.06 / 1.18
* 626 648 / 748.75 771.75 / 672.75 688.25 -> 0.059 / 1.09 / 1.07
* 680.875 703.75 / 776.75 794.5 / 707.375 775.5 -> -0.115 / 1.05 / 1.02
